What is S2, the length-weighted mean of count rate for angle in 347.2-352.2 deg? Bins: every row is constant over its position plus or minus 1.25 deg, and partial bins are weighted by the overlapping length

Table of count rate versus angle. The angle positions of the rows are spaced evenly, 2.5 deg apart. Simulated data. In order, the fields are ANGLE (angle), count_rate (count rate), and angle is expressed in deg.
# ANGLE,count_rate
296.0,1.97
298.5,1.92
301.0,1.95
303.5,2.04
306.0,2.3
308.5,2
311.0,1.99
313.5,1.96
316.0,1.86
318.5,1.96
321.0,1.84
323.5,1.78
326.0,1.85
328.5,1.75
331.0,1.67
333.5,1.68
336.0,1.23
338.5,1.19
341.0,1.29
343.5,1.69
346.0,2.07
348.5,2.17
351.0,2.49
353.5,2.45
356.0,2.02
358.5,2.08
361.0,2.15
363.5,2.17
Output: 2.33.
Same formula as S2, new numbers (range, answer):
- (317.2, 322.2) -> 1.9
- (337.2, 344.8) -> 1.39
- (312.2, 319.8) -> 1.93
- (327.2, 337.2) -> 1.59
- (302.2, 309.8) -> 2.11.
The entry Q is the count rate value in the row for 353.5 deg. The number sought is 2.45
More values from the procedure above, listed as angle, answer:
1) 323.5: 1.78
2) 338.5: 1.19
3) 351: 2.49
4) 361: 2.15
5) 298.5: 1.92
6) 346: 2.07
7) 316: 1.86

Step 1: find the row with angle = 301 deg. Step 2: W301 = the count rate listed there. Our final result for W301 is 1.95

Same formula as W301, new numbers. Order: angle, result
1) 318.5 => 1.96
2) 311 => 1.99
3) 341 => 1.29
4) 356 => 2.02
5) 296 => 1.97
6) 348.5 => 2.17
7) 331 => 1.67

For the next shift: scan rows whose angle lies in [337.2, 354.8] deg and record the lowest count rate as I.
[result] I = 1.19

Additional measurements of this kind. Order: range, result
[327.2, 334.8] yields 1.67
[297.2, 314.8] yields 1.92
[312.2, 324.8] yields 1.78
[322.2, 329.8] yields 1.75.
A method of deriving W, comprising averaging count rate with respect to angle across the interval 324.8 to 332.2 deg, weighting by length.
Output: 1.76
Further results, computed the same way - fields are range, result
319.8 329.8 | 1.8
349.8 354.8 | 2.47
